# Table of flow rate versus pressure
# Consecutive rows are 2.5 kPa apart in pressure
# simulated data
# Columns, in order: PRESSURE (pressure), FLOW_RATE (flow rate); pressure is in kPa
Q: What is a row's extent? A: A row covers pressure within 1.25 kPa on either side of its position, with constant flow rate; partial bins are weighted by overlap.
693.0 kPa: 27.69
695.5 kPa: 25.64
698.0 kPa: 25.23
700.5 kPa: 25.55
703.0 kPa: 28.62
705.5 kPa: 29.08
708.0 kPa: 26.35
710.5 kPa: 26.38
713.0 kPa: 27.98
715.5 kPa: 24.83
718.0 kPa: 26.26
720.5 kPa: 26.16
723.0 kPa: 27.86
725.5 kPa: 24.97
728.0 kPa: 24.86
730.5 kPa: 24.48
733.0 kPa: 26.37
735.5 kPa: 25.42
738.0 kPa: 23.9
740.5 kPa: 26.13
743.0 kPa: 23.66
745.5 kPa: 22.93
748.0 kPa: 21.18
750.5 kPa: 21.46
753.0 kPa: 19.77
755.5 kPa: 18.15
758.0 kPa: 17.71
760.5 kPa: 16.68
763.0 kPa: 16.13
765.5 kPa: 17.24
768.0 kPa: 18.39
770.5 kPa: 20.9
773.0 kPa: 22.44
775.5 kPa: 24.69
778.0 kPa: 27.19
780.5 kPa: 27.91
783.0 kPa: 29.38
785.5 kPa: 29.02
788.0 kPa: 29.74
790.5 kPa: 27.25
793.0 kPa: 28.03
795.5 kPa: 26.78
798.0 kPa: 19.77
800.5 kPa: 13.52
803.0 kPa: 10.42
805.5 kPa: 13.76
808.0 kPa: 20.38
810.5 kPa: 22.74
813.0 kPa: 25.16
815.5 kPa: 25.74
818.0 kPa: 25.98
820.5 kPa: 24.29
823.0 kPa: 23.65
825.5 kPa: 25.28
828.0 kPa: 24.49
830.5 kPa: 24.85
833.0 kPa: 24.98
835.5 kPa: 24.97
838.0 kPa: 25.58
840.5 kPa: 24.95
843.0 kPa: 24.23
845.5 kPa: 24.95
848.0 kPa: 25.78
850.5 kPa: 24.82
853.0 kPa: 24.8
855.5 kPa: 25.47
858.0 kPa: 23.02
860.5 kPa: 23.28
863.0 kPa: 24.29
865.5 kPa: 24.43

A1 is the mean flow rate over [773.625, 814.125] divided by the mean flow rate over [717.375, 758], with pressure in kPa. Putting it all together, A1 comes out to 1.0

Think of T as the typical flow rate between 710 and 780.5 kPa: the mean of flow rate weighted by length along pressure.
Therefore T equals 23.1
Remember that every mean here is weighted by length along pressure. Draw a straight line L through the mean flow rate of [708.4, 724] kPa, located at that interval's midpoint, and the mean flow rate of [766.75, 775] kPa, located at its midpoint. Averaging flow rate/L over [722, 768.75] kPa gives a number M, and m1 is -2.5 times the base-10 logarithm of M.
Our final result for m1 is 0.08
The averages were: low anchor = 26.5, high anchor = 21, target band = 22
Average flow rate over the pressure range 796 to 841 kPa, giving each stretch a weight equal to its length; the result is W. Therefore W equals 22.3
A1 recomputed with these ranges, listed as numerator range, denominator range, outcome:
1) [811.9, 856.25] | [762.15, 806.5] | 1.11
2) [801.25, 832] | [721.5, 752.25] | 0.91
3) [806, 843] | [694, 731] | 0.92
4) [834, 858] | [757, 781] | 1.20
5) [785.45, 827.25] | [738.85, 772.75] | 1.14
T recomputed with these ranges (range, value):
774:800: 26.5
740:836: 22.6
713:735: 25.8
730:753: 23.7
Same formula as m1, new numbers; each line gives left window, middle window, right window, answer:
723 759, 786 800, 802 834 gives -0.137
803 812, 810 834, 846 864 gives -0.238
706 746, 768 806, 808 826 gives 0.063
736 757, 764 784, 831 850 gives -0.013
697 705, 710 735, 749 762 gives -0.106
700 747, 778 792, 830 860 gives -0.128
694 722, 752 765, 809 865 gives 0.415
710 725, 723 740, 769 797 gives 0.053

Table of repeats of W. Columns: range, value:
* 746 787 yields 21.8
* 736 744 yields 24.7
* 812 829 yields 24.9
